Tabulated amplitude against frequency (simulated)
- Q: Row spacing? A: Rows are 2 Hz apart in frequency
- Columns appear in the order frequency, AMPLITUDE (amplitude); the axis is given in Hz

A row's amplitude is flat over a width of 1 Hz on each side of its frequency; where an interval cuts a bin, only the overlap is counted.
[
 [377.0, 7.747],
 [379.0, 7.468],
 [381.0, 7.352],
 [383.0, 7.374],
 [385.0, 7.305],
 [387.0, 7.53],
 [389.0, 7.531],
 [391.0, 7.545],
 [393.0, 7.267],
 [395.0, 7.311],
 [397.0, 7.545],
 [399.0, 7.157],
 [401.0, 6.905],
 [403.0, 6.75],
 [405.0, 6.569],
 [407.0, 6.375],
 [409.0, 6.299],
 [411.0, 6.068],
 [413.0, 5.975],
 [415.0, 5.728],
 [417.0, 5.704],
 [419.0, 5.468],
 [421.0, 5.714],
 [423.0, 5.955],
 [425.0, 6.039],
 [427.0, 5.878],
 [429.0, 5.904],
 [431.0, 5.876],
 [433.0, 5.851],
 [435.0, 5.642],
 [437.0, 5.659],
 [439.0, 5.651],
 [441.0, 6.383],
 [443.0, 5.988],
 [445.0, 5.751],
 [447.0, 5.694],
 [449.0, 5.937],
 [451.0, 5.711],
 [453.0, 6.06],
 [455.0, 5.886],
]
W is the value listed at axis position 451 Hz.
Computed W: 5.711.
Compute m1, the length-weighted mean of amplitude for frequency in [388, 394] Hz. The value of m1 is 7.45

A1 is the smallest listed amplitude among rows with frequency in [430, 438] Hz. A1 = 5.642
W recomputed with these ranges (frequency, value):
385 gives 7.305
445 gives 5.751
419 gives 5.468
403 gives 6.75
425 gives 6.039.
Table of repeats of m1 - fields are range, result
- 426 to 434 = 5.88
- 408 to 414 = 6.11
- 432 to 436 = 5.75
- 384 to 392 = 7.48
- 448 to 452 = 5.82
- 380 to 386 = 7.34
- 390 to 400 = 7.37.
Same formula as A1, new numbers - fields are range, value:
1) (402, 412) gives 6.068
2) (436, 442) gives 5.651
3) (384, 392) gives 7.305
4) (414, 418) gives 5.704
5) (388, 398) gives 7.267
